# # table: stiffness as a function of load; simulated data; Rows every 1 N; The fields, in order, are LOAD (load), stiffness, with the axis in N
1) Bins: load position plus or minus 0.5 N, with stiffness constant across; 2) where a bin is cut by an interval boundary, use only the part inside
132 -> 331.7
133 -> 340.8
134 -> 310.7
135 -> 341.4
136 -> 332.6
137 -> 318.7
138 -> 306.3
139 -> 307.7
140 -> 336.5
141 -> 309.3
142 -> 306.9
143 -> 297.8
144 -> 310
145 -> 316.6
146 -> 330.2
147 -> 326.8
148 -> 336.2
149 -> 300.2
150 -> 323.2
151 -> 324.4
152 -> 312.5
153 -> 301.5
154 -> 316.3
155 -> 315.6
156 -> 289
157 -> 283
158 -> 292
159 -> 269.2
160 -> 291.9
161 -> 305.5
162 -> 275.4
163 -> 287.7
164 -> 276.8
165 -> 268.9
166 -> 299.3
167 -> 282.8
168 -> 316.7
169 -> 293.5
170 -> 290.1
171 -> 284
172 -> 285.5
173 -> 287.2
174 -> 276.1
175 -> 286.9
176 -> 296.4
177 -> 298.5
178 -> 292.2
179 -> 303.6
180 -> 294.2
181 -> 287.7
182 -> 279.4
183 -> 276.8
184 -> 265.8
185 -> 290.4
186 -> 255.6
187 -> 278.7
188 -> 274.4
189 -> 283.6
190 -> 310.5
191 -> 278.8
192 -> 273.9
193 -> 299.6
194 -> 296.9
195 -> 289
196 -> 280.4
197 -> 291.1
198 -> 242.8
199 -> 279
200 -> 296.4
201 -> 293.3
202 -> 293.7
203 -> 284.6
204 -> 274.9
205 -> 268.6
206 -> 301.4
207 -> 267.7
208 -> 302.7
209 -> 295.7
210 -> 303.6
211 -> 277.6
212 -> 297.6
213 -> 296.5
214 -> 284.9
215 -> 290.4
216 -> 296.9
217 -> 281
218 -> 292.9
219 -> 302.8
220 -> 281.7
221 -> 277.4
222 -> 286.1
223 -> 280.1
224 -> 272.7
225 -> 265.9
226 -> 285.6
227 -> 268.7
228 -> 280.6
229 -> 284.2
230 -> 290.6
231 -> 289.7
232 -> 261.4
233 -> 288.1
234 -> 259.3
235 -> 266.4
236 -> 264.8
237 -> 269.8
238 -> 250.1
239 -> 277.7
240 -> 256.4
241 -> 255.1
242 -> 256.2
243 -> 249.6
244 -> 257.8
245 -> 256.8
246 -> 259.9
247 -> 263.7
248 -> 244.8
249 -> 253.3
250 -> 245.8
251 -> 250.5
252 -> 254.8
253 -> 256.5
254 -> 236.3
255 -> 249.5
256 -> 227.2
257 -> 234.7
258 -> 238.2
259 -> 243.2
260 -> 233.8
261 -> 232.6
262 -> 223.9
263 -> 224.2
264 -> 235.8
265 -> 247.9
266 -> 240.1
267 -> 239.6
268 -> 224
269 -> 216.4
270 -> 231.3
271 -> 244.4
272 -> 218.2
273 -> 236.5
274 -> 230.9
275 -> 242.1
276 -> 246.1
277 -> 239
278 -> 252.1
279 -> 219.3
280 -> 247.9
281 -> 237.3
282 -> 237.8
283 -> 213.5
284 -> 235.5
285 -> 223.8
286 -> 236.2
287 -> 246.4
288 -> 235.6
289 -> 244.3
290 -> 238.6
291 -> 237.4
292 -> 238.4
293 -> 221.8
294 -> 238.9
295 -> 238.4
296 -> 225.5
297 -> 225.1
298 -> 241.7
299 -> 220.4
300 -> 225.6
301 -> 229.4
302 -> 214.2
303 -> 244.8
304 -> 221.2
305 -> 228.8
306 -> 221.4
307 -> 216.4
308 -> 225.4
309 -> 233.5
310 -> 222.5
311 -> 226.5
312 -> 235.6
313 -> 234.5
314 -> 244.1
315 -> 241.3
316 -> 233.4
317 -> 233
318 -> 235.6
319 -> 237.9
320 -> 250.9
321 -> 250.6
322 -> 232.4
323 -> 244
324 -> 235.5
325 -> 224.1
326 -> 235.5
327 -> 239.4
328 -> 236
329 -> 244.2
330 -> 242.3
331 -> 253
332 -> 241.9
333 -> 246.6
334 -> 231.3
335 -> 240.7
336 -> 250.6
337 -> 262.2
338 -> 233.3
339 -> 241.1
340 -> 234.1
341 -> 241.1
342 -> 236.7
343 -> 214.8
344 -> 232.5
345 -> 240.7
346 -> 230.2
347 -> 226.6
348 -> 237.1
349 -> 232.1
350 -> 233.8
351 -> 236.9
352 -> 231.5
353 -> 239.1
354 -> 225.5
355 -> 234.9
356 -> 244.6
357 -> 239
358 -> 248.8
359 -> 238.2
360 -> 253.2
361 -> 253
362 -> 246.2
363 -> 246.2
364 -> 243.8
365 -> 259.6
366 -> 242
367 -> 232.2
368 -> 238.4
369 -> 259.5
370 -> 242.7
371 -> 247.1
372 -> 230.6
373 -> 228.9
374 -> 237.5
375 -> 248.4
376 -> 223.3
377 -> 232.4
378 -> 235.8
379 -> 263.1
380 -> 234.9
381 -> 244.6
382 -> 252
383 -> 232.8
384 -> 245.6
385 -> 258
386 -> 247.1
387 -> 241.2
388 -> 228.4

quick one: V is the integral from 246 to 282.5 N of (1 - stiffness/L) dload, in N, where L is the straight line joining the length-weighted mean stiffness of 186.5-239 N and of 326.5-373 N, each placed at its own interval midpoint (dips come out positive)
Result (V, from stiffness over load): 3.8 N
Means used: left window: 283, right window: 240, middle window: 239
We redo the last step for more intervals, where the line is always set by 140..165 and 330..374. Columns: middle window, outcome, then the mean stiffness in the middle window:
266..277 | 1.3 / 234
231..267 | 2.9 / 251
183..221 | 0.3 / 286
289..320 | 2.9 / 232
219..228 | 0.1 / 279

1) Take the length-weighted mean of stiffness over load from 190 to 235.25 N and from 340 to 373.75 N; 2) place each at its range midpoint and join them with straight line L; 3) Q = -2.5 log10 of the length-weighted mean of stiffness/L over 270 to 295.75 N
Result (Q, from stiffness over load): 0.11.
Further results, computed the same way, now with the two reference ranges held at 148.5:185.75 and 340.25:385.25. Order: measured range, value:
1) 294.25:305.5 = 0.12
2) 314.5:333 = 0.05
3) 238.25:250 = 0.06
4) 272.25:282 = 0.11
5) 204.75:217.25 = -0.04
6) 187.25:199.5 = 0.01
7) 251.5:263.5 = 0.13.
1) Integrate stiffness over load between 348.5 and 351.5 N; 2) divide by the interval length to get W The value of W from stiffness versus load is 234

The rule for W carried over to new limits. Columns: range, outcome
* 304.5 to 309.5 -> 225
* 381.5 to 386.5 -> 247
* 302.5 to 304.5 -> 233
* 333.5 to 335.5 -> 236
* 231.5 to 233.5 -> 275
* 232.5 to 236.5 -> 270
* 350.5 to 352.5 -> 234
